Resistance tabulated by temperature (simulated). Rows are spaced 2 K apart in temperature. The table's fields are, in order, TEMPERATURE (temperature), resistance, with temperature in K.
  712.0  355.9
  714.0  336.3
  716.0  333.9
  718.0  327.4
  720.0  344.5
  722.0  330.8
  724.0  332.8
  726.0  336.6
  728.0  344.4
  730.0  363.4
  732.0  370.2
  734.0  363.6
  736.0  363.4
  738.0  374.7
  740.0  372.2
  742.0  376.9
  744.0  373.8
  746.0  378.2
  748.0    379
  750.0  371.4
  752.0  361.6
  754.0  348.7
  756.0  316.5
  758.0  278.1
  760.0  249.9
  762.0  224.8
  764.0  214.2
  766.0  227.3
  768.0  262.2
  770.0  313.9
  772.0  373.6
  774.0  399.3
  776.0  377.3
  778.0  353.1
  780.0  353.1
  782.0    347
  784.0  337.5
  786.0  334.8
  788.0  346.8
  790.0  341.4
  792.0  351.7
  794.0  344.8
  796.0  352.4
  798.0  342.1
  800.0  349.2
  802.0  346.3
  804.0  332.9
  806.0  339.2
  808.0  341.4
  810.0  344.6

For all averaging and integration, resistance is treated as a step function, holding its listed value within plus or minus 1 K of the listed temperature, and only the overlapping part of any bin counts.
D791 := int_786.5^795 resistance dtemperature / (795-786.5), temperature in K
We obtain 346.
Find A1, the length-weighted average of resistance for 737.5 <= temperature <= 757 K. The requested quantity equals 365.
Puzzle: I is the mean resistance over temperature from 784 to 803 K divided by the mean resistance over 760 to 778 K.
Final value 1.2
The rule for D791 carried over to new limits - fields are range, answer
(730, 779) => 335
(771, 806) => 352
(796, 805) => 344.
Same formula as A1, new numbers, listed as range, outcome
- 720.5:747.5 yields 360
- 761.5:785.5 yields 318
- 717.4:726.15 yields 335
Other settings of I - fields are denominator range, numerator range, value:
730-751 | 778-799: 0.93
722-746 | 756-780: 0.83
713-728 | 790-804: 1.03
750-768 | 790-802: 1.23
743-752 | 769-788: 0.95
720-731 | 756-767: 0.72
